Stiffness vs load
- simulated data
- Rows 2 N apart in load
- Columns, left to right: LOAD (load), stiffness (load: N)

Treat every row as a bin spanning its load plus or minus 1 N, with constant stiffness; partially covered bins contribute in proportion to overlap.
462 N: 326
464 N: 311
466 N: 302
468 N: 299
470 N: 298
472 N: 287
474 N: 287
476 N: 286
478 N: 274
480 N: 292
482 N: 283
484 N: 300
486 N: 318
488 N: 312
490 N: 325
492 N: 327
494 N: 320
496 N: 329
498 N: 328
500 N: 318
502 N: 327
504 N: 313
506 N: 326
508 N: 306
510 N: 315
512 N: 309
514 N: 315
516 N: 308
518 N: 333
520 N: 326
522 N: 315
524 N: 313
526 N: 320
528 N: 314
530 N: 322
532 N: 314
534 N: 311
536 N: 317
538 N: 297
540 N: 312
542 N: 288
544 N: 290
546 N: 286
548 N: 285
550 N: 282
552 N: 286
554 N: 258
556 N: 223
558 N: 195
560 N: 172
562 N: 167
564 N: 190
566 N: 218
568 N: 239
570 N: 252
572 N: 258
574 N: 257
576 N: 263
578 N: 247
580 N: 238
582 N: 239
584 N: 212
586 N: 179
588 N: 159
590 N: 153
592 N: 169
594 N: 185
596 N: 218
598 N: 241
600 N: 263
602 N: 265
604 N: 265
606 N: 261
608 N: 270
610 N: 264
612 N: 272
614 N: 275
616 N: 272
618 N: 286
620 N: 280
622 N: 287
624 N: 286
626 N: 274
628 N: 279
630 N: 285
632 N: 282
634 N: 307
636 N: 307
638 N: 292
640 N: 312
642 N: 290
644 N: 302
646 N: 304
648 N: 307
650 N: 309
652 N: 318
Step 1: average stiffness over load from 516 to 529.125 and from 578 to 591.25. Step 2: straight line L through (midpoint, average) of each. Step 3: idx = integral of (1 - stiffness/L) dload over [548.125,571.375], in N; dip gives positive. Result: 1.8 N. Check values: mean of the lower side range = 319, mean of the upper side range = 200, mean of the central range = 228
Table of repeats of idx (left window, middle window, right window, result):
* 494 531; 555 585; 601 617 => 6.6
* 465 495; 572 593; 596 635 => 5.0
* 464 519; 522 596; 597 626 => 9.7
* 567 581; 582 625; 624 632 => 4.3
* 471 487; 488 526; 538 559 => -4.9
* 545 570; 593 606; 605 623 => 1.1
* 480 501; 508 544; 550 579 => -4.9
